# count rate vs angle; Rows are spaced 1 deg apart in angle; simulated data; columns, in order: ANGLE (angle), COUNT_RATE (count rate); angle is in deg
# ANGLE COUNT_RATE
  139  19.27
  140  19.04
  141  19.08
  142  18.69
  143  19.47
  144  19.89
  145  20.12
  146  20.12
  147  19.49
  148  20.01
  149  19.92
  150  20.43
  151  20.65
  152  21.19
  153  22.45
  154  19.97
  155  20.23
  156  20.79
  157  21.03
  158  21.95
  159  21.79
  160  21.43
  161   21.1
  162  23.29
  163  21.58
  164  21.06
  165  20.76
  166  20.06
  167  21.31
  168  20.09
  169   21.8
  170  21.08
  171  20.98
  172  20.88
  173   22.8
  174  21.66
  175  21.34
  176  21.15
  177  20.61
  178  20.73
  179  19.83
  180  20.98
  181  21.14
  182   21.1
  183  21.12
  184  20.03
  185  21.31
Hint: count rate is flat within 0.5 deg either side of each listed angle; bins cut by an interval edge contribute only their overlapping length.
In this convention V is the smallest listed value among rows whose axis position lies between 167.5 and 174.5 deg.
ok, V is 20.09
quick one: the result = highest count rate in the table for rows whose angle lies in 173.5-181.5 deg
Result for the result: 21.66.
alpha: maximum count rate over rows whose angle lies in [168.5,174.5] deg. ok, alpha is 22.8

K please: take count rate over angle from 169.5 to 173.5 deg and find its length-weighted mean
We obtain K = 21.4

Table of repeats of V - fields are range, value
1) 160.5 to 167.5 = 20.06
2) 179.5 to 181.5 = 20.98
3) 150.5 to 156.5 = 19.97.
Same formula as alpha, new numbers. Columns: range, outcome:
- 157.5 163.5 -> 23.29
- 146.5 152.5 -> 21.19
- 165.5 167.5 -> 21.31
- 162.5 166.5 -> 21.58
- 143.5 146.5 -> 20.12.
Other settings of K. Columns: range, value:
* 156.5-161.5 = 21.5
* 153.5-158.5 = 20.8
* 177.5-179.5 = 20.3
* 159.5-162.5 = 21.9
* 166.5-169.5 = 21.1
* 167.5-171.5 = 21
